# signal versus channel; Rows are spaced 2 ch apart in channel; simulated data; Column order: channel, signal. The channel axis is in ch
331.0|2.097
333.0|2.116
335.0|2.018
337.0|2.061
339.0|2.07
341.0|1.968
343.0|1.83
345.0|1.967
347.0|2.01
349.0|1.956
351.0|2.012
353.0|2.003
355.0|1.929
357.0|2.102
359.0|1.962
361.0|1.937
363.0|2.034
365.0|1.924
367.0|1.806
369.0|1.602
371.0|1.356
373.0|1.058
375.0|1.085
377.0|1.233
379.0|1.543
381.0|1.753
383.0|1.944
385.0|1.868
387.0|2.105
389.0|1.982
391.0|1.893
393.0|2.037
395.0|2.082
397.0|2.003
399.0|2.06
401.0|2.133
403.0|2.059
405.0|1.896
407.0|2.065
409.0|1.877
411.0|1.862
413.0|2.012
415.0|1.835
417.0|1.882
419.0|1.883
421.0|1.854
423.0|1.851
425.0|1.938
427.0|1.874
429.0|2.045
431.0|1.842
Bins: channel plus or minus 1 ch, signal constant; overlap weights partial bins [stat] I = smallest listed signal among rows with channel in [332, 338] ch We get 2.018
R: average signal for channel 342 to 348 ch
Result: 1.94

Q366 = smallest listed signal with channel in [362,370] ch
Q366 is 1.602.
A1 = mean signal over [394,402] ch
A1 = 2.07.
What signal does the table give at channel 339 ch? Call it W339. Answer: 2.07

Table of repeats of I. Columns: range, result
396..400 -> 2.003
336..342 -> 1.968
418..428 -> 1.851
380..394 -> 1.753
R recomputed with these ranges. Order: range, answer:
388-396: 2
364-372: 1.67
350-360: 2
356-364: 2.01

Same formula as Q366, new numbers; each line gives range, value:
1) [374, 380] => 1.085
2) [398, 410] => 1.877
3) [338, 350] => 1.83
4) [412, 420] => 1.835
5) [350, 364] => 1.929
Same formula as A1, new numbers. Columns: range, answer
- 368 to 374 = 1.34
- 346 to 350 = 1.98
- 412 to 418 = 1.91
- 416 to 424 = 1.87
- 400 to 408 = 2.04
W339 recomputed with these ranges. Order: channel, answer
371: 1.356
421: 1.854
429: 2.045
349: 1.956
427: 1.874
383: 1.944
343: 1.83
